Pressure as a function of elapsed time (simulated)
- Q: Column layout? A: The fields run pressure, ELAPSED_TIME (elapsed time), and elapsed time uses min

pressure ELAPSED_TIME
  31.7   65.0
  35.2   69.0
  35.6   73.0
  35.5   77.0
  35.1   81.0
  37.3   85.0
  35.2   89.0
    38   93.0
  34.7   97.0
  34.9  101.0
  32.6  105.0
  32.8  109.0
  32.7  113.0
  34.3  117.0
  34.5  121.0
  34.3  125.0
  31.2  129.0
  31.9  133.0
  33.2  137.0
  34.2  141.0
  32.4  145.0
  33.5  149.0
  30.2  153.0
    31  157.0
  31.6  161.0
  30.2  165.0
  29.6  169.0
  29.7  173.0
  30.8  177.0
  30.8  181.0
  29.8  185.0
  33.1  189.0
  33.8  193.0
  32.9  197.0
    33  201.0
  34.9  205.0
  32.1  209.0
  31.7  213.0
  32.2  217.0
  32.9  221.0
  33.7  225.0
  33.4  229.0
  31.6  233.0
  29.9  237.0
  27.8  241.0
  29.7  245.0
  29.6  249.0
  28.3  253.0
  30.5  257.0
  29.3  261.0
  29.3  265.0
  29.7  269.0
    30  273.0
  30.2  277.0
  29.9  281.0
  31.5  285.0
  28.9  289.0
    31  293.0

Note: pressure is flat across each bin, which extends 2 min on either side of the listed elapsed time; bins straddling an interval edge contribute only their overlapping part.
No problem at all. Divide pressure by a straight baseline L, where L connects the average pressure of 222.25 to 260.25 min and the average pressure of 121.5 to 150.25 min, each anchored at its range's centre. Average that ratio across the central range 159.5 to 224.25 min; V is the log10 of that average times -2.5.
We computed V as -0.01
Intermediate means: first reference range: 33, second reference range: 30.5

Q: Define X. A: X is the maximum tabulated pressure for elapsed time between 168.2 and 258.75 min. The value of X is 34.9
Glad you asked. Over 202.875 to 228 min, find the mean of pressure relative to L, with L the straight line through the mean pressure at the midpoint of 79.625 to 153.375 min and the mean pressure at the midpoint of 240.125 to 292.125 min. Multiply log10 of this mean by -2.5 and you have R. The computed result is -0.06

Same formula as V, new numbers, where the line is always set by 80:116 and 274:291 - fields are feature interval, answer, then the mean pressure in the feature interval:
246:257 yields 0.06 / 29.3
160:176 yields 0.10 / 30.2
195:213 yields -0.03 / 33.1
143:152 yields 0.03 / 32.6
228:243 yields 0.03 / 30.5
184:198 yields 0.00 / 32.5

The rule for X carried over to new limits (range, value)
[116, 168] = 34.5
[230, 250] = 31.6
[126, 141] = 34.2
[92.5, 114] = 38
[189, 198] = 33.8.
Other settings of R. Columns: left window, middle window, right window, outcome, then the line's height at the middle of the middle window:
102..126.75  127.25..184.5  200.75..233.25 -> 0.064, 33.3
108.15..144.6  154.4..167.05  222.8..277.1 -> 0.051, 32.4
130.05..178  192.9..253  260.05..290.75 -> -0.041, 30.6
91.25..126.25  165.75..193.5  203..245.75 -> 0.065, 32.8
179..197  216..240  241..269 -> -0.058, 30.4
